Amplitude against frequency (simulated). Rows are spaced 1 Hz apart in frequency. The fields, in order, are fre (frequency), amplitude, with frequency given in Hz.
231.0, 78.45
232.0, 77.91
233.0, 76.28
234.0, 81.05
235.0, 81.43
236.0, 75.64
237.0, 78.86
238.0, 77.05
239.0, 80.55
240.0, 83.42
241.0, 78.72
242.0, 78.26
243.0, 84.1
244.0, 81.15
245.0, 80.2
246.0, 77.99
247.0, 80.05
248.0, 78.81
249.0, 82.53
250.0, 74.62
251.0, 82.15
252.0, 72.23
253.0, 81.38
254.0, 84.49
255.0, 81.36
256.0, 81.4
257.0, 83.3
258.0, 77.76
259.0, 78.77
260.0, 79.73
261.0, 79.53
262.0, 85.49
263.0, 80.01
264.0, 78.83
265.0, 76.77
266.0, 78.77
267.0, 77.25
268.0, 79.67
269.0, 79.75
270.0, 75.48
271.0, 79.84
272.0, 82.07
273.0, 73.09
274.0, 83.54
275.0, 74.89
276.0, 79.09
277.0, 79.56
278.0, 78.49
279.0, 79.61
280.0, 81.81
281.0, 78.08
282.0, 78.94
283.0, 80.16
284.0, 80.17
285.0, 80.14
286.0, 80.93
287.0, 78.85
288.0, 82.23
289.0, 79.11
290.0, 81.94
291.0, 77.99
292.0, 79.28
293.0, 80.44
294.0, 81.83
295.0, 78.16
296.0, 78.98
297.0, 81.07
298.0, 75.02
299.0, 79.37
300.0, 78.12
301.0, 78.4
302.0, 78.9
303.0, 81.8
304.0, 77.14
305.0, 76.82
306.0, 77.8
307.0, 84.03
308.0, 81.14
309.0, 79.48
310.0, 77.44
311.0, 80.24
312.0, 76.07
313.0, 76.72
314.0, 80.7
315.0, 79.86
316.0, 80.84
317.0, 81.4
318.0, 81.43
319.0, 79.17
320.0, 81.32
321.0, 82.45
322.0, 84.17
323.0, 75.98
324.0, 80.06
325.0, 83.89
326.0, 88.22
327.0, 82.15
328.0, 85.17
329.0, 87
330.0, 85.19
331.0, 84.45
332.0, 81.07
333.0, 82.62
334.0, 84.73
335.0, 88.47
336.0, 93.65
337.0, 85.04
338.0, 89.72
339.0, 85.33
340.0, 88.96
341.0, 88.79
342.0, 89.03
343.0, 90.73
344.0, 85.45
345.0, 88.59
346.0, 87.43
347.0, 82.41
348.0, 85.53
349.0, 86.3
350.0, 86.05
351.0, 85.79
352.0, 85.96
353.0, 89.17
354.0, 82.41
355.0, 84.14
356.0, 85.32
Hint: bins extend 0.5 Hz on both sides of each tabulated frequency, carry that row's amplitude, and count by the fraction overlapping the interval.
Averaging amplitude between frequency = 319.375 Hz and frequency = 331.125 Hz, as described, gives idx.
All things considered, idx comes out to 83.3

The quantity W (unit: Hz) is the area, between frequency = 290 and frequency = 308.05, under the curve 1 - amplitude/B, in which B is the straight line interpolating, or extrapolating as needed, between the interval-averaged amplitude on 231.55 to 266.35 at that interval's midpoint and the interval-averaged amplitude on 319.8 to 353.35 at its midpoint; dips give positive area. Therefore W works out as 0.83 Hz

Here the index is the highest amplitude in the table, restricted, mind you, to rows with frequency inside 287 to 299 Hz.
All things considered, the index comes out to 82.23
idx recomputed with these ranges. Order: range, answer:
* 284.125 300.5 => 79.6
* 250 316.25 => 79.4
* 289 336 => 81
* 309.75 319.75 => 79.5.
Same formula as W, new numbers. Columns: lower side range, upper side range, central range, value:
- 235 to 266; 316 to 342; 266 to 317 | 1.84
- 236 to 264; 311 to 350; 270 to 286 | 0.44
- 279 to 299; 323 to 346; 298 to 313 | 0.58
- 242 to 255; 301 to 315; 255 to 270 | 0.01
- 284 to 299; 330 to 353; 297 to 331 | 0.93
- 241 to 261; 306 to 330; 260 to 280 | 0.30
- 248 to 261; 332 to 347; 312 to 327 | 0.80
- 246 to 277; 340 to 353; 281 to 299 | 0.50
